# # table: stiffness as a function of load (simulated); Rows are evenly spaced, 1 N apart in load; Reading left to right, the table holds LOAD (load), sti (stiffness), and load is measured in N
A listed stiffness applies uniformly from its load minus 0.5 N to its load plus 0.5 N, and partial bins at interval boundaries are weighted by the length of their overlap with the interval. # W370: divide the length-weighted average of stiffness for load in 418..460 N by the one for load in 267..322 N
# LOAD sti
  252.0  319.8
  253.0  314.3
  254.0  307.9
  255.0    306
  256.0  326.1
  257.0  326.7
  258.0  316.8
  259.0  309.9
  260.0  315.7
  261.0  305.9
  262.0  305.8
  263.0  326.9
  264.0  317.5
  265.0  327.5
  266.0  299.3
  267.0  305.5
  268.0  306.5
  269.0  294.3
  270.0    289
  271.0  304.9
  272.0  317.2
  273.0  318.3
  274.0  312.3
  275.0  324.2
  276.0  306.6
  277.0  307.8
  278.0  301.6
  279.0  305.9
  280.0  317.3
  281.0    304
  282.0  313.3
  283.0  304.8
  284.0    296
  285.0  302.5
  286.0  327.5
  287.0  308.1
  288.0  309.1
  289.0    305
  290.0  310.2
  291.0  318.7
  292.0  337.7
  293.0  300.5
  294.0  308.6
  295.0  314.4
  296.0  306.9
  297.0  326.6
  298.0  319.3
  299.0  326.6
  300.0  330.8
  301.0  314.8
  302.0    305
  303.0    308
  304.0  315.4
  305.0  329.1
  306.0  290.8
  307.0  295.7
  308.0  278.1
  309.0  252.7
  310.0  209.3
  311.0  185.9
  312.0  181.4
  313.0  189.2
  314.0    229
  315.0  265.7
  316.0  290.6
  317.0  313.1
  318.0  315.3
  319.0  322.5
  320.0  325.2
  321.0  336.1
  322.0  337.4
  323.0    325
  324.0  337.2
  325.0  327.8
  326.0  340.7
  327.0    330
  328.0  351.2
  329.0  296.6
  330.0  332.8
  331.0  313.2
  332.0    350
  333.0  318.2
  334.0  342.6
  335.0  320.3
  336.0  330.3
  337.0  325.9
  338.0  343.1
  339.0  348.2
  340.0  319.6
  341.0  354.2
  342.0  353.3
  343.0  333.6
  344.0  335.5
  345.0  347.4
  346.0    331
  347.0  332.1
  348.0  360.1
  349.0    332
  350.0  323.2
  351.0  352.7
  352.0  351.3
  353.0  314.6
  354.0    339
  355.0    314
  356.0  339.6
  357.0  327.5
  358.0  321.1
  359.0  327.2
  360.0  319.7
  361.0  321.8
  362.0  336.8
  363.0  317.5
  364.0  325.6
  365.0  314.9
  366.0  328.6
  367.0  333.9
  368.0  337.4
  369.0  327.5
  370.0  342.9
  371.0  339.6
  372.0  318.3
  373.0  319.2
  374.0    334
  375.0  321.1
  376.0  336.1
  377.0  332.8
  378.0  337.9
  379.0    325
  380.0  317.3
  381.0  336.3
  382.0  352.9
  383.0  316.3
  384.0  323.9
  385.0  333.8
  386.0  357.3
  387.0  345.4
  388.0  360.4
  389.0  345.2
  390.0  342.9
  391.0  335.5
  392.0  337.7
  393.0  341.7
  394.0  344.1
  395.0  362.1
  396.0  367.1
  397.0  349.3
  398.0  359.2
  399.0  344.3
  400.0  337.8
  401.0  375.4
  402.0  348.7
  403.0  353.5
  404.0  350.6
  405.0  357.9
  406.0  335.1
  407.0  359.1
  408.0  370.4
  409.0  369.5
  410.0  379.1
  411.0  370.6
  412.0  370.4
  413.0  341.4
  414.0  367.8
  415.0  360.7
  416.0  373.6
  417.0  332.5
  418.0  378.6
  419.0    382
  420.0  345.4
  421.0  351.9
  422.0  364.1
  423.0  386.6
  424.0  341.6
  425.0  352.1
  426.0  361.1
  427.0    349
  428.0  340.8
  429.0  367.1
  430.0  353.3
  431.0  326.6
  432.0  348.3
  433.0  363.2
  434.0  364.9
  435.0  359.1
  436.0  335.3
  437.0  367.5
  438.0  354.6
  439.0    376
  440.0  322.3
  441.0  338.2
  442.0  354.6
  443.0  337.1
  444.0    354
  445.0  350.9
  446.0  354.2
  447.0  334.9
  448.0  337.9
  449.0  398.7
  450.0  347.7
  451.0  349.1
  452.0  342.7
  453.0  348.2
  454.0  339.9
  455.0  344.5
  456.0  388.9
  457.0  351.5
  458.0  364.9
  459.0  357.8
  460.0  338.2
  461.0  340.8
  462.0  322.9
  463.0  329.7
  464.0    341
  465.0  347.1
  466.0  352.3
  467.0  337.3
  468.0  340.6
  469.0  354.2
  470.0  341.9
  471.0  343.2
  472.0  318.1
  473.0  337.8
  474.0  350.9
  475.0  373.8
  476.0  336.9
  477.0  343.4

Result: 1.18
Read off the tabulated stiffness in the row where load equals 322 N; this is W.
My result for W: 337.4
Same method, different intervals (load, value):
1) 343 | 333.6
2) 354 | 339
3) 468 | 340.6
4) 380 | 317.3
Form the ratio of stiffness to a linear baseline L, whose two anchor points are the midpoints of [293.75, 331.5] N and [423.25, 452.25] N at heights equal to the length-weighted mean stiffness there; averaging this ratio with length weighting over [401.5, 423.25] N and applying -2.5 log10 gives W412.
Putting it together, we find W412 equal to -0.06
